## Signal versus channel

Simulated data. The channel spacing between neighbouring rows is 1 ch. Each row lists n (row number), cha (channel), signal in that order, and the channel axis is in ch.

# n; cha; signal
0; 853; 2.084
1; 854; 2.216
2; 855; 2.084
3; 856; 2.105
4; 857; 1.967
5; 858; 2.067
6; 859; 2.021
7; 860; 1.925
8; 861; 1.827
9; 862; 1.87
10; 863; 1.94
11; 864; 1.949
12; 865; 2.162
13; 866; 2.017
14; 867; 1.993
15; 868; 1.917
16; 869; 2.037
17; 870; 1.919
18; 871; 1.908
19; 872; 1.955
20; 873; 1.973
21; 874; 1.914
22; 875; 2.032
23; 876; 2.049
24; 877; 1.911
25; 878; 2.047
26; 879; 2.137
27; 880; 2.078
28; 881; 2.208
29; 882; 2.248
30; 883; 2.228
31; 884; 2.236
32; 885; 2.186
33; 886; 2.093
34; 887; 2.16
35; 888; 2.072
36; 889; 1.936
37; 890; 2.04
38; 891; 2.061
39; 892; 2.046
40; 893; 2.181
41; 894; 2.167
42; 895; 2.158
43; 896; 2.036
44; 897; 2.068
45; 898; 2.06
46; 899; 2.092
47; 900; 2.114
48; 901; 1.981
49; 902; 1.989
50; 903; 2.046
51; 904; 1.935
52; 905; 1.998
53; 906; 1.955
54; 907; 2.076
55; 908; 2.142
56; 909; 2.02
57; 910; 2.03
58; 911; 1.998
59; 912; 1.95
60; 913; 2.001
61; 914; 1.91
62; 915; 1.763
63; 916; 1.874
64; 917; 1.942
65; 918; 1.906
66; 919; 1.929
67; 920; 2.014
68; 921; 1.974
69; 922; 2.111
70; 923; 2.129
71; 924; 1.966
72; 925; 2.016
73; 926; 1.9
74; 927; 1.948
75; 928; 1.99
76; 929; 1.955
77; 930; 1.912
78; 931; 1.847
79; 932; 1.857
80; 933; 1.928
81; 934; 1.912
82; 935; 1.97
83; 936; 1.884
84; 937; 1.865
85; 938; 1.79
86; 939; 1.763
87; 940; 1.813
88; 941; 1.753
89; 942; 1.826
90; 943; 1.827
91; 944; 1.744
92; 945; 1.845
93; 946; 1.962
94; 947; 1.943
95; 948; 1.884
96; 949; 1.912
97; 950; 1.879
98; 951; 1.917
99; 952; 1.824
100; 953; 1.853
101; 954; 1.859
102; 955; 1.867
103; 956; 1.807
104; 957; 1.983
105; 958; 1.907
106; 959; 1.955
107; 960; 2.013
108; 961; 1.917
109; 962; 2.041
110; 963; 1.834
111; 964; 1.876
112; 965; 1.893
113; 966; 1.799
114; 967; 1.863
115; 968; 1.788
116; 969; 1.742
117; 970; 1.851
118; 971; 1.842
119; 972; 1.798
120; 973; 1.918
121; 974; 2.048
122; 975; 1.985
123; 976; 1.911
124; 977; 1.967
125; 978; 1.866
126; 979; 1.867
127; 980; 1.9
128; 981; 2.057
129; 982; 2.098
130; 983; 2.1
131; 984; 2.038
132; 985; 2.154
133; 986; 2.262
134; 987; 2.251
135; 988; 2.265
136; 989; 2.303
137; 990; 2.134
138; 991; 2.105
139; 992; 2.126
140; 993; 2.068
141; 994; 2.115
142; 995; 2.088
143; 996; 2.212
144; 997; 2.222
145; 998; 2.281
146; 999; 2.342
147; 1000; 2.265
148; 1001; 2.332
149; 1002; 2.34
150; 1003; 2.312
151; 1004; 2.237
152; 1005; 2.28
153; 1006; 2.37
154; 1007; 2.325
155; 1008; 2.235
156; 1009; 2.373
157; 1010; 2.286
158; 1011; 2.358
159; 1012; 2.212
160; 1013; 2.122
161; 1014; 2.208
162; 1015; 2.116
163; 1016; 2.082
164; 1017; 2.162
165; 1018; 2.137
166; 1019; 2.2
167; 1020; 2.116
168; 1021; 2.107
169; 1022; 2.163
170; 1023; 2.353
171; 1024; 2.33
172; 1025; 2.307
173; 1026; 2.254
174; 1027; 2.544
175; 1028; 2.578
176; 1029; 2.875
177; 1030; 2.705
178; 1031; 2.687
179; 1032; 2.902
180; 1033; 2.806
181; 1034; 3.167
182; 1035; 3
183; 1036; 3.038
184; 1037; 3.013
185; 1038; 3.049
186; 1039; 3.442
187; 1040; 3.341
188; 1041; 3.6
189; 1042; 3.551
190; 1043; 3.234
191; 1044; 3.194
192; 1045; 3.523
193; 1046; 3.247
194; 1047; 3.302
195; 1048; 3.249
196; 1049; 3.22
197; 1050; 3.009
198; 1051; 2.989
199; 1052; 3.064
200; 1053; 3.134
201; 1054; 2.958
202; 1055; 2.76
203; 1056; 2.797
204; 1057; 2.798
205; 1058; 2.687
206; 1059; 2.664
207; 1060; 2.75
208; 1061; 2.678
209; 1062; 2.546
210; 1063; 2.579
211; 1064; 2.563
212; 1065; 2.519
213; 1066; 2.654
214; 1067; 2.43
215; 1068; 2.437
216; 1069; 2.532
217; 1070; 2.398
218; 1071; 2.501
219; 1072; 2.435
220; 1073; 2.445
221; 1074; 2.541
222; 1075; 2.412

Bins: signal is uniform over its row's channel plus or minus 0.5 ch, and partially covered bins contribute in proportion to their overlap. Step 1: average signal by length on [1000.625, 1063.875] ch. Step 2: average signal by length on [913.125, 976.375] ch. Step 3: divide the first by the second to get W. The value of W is 1.41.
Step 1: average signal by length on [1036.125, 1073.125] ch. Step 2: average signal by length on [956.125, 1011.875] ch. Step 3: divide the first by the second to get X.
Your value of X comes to 1.40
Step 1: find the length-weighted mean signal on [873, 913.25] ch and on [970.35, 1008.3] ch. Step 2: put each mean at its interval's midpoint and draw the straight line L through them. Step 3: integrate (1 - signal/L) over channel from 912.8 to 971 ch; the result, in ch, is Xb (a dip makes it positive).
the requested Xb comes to 5.6 ch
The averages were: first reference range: 2.07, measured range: 1.9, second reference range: 2.13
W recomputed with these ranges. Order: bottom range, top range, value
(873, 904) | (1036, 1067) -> 1.44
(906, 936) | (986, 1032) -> 1.16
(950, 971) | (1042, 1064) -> 1.58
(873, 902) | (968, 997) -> 0.98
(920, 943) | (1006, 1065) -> 1.42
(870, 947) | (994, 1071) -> 1.32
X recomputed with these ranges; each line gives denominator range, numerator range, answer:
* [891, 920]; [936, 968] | 0.93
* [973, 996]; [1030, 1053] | 1.52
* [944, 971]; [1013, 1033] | 1.26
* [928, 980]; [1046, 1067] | 1.51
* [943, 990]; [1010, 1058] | 1.42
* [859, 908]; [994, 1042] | 1.22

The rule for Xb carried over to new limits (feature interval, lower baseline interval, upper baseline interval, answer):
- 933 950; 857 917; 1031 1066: 3.59 ch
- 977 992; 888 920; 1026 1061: 2.86 ch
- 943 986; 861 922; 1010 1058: 8.72 ch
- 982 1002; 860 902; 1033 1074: 3.12 ch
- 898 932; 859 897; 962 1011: 1.30 ch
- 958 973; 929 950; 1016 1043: 1.64 ch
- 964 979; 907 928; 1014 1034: 2.18 ch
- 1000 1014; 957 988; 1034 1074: 0.41 ch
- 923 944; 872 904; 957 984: 1.08 ch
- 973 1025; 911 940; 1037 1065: 8.04 ch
